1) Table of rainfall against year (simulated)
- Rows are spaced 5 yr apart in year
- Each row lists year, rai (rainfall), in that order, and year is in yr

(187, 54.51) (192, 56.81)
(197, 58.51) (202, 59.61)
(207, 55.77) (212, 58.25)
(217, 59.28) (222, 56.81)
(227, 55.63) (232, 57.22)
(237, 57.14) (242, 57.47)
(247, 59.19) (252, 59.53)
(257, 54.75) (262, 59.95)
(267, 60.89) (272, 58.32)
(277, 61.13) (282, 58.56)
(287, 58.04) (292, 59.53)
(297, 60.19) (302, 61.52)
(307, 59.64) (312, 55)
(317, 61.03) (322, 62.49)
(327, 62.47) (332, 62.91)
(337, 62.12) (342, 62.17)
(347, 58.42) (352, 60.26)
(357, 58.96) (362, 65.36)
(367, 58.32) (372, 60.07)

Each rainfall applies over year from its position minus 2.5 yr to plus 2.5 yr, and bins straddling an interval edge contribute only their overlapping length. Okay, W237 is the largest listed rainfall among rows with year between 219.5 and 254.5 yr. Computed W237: 59.53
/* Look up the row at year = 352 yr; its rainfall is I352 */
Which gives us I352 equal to 60.26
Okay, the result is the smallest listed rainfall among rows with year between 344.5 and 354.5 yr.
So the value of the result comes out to 58.42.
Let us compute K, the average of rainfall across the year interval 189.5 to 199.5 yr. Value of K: 57.7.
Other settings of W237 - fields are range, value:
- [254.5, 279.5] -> 61.13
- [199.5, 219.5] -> 59.61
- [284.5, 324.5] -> 62.49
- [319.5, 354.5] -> 62.91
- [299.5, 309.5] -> 61.52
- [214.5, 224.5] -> 59.28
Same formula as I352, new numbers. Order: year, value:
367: 58.32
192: 56.81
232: 57.22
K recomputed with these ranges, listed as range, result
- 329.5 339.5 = 62.5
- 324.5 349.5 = 61.6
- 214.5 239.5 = 57.2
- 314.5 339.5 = 62.2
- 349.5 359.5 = 59.6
